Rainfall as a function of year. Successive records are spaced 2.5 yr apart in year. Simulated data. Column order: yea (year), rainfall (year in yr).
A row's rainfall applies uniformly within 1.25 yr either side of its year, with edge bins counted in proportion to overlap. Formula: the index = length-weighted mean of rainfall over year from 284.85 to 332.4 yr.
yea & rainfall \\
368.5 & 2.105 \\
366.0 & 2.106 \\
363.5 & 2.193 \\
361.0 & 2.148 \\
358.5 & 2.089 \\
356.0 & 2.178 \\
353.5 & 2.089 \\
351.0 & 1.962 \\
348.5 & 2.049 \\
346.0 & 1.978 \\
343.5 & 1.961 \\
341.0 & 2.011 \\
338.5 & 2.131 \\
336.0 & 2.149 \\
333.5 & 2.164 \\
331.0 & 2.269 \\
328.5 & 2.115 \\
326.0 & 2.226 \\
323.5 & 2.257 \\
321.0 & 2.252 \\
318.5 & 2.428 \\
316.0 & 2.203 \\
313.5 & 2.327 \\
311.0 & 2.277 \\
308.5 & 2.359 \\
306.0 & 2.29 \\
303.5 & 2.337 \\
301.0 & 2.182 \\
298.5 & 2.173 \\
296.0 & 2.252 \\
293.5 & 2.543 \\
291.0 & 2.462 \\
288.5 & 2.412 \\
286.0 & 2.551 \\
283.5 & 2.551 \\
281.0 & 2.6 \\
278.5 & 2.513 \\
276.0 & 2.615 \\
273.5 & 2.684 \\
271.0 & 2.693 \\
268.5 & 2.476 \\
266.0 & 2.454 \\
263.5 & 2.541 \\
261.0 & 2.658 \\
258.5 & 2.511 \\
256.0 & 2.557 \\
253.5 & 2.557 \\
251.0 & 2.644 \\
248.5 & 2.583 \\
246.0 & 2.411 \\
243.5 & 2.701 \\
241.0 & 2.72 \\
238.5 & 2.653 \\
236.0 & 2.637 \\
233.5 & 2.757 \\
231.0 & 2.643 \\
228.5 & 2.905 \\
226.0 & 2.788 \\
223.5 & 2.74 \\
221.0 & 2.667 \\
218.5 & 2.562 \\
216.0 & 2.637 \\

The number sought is 2.31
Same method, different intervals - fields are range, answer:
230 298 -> 2.56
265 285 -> 2.57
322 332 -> 2.22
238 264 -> 2.59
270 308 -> 2.45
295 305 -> 2.24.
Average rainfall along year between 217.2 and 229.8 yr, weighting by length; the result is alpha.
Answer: 2.73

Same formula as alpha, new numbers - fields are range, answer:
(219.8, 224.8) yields 2.7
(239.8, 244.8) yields 2.71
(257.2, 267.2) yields 2.54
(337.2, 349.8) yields 2.03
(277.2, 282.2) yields 2.56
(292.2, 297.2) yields 2.4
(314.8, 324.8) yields 2.29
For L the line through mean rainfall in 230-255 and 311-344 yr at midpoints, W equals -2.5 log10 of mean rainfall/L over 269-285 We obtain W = -0.06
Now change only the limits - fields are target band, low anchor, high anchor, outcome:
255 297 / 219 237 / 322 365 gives -0.03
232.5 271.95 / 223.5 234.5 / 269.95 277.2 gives 0.05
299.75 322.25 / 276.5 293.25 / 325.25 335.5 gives 0.02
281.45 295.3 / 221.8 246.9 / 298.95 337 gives -0.04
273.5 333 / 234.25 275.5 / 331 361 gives -0.02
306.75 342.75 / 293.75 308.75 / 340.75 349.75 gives -0.05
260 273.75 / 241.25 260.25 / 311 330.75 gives -0.03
